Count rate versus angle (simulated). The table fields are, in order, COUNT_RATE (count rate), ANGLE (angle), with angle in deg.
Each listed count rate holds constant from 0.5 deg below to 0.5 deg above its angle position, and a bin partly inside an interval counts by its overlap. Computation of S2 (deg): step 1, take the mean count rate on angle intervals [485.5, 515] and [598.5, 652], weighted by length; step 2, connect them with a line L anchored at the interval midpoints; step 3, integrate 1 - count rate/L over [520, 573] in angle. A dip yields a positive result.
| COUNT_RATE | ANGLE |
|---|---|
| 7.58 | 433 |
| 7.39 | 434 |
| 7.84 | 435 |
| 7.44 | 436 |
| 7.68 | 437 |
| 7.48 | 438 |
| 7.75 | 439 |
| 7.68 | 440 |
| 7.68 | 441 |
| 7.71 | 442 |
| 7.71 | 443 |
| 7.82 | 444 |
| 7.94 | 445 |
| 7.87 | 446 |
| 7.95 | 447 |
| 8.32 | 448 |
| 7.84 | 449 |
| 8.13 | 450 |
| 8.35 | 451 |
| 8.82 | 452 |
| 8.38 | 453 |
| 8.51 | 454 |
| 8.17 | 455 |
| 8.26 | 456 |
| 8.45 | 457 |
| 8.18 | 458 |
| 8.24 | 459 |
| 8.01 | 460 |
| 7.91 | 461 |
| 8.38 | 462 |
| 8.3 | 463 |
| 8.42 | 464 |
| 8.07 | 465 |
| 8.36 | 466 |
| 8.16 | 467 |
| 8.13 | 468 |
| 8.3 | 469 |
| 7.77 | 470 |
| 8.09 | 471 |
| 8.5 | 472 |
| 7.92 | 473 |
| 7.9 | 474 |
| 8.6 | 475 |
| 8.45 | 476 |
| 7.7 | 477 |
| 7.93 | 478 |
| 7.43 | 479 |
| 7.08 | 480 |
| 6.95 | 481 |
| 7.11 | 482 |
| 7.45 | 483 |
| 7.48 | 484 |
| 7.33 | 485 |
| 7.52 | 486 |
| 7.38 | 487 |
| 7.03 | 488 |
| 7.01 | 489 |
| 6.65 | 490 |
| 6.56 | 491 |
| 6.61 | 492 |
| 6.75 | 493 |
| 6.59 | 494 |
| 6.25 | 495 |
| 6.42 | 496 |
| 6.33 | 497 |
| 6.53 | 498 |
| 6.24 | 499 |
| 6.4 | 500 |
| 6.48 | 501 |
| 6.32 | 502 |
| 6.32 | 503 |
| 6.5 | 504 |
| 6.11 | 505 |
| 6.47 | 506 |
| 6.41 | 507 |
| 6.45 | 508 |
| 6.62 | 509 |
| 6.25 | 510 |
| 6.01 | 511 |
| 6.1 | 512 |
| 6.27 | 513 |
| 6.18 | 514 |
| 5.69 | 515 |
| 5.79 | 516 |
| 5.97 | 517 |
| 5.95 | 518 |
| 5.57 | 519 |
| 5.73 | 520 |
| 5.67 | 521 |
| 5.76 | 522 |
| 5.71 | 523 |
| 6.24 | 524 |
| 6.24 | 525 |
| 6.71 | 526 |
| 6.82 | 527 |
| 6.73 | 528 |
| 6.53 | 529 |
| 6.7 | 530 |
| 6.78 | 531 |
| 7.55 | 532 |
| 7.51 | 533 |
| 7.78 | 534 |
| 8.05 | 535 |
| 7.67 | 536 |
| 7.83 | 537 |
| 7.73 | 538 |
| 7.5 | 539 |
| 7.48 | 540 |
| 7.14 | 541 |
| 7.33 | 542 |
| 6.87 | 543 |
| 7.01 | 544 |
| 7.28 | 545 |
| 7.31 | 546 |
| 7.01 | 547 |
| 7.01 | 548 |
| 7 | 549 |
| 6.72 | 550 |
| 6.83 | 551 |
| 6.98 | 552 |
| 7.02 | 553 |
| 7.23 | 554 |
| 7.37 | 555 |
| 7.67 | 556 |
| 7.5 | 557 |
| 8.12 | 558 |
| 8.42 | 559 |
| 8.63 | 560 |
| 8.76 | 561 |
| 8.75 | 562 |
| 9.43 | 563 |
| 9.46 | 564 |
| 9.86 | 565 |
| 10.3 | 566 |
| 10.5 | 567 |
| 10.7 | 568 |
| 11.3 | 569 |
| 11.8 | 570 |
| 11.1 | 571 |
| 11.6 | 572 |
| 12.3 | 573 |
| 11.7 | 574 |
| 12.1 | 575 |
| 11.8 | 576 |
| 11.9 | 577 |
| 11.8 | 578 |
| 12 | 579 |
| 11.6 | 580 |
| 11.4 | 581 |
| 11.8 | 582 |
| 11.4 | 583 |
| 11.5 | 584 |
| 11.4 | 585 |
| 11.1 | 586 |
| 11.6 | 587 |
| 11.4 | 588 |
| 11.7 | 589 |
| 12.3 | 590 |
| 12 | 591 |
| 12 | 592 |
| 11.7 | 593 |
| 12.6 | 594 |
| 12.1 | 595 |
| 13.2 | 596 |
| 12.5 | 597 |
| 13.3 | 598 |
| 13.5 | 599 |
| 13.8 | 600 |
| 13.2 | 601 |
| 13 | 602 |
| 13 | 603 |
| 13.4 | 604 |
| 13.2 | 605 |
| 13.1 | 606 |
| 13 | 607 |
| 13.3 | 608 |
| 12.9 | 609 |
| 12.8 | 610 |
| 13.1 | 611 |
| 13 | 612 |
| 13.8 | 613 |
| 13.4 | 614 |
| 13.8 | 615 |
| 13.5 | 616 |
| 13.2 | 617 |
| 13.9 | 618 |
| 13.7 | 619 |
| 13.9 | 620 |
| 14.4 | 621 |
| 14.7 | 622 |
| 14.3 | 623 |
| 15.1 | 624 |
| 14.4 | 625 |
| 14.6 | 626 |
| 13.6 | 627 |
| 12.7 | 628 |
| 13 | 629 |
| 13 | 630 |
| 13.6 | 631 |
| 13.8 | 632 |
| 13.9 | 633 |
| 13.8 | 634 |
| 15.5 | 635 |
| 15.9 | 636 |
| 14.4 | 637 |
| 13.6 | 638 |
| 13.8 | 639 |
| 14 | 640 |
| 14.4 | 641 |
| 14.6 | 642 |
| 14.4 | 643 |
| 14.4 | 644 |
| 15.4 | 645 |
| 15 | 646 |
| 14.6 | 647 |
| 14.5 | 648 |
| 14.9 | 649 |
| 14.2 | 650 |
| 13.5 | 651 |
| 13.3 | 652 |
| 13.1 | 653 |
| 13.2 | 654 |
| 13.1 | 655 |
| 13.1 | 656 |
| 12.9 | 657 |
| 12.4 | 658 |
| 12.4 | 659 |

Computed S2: 7.98 deg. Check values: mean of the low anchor 6.5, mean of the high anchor 13.9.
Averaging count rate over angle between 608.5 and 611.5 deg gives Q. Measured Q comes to 12.9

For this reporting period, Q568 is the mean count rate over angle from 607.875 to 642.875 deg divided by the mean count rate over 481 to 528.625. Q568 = 2.15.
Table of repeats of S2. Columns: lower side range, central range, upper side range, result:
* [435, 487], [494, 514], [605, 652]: 6.6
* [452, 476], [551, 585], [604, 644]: 5.2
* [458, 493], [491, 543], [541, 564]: 7.3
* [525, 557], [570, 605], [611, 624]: -3.0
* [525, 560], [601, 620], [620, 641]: -1.1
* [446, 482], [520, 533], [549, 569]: 2.9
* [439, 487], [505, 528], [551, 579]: 7.2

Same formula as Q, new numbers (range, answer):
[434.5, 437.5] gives 7.65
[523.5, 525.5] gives 6.24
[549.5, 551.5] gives 6.78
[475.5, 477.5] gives 8.07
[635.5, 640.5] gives 14.3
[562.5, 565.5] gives 9.58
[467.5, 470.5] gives 8.07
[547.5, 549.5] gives 7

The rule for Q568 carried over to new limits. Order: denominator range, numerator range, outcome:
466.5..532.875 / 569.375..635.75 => 1.89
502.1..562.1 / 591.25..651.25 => 1.99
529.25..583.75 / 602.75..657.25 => 1.55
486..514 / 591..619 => 2.01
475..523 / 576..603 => 1.84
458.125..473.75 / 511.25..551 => 0.83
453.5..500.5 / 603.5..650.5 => 1.84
